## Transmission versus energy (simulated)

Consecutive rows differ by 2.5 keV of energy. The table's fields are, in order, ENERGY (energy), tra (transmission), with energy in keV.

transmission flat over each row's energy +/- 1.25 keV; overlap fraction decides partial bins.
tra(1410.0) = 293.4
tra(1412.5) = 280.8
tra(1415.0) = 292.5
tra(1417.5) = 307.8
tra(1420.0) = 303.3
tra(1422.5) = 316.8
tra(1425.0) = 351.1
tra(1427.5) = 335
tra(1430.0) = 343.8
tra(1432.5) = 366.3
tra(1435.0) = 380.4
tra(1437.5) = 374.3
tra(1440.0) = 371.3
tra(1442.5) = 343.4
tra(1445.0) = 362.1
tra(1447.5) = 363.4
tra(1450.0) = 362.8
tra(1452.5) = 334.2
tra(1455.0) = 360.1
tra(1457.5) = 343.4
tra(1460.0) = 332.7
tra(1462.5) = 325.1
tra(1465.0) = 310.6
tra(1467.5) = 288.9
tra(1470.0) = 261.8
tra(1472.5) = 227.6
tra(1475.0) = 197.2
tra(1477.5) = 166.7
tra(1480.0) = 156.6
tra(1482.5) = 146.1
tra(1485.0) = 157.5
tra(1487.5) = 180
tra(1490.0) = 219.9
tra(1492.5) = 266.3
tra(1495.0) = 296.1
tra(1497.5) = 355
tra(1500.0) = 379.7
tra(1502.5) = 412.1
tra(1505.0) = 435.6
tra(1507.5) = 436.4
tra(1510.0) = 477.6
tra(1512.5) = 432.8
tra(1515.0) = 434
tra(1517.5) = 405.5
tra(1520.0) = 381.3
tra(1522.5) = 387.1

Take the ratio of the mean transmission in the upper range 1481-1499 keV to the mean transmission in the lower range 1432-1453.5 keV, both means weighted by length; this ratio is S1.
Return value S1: 0.6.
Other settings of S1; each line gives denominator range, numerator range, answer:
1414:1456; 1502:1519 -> 1.26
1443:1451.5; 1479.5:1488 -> 0.44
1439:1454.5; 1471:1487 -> 0.50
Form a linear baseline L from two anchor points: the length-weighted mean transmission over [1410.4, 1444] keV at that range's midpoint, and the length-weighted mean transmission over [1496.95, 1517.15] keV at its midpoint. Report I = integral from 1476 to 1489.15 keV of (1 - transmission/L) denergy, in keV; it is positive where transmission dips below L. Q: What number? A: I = 7.7 keV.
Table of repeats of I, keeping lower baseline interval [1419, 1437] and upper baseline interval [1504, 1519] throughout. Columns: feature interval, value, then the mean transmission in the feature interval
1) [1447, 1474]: 4.42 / 317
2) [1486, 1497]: 4.46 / 246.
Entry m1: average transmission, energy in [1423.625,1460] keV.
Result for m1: 356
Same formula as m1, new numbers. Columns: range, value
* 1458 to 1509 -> 280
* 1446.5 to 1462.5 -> 347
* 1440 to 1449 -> 359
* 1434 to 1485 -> 297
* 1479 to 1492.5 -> 181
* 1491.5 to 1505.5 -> 355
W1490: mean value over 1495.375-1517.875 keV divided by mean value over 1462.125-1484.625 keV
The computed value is 1.8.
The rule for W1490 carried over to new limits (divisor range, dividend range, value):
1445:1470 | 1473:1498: 0.63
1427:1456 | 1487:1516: 1.02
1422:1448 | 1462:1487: 0.62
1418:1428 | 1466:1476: 0.76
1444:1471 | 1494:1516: 1.23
